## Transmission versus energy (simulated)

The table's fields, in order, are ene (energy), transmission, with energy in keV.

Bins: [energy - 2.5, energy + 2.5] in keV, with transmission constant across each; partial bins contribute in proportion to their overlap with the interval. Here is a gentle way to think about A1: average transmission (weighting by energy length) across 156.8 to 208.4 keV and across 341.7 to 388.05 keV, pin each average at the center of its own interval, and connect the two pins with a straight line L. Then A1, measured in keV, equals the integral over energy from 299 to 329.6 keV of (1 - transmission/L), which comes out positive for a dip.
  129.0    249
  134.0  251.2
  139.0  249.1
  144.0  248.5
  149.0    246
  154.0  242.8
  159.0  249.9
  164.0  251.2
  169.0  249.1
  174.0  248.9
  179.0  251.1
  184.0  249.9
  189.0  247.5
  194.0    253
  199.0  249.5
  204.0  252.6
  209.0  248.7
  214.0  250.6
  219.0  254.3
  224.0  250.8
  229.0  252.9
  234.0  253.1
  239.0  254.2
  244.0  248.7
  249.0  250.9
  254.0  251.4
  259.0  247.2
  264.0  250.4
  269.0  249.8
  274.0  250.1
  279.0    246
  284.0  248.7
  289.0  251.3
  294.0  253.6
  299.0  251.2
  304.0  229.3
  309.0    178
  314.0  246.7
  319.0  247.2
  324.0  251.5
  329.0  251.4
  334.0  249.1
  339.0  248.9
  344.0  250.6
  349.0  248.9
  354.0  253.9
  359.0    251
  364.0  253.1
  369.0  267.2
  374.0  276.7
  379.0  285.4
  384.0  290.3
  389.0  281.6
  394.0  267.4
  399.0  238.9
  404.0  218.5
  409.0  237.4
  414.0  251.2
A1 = 3.10 keV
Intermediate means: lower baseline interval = 250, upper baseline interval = 265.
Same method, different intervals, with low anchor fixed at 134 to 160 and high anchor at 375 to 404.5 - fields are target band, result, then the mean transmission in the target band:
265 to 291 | 0.9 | 249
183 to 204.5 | 0.1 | 250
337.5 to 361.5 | 1.2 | 251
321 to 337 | 0.7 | 251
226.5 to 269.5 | 0.8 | 251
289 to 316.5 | 2.8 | 234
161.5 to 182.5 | 0.0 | 250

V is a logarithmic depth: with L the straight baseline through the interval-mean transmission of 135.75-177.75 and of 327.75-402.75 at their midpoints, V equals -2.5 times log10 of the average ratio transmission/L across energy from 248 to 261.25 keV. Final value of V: 0.02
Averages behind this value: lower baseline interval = 248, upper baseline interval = 260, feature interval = 250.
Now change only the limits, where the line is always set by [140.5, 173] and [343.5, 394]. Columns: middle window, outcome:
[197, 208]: 0.005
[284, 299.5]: 0.035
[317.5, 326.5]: 0.055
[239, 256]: 0.022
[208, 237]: 0.008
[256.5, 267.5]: 0.036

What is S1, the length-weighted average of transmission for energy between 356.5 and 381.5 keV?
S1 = 267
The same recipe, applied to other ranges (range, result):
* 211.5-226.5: 252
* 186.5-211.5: 250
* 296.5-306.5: 240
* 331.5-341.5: 249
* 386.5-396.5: 274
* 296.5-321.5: 230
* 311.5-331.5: 249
